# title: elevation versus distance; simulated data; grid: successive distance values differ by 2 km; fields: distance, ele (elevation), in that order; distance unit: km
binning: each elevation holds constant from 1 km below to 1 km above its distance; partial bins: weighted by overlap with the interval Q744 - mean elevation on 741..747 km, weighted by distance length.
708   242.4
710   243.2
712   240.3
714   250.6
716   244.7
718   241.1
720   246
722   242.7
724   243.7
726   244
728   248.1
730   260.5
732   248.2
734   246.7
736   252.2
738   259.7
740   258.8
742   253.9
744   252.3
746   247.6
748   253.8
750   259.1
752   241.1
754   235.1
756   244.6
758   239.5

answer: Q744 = 251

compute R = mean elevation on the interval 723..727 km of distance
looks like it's 244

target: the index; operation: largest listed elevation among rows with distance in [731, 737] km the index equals 252.2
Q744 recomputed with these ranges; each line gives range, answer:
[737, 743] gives 257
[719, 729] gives 245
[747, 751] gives 256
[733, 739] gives 253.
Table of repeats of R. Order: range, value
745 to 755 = 247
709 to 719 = 244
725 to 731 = 251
